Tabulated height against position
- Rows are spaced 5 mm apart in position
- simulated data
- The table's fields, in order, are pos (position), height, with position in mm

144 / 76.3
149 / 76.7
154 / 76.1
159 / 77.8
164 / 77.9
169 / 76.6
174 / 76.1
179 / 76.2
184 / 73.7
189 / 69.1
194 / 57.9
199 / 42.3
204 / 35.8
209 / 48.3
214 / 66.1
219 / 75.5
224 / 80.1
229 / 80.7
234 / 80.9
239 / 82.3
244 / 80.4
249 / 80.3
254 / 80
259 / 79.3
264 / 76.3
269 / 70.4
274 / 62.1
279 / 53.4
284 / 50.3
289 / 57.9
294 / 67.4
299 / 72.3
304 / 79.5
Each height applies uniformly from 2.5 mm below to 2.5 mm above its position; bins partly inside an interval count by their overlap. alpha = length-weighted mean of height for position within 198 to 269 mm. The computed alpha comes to 71.2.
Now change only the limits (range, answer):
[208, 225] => 68.1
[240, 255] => 80.5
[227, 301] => 71.5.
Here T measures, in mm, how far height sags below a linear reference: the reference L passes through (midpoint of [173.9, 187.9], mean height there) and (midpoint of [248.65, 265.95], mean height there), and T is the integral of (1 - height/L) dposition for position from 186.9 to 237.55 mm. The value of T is 8.3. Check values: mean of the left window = 74.6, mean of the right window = 78.9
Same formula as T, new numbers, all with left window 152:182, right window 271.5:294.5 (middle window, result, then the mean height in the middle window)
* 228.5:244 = -3.8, 81.2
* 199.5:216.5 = 5.0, 49.2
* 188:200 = 2.6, 56.6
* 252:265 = -3.6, 78.7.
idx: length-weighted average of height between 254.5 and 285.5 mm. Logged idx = 66.7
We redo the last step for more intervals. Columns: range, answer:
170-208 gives 61.7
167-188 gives 75.2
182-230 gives 62.3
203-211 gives 42.8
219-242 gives 80.4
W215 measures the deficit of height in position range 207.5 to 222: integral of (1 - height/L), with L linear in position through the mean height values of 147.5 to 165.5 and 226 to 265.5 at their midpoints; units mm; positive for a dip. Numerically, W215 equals 2.6 mm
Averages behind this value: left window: 77.1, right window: 80.1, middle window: 64.9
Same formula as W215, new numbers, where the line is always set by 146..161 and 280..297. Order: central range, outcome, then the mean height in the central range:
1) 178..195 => 0.65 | 69.6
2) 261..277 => -2.15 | 69.4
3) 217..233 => -2.86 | 79.1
